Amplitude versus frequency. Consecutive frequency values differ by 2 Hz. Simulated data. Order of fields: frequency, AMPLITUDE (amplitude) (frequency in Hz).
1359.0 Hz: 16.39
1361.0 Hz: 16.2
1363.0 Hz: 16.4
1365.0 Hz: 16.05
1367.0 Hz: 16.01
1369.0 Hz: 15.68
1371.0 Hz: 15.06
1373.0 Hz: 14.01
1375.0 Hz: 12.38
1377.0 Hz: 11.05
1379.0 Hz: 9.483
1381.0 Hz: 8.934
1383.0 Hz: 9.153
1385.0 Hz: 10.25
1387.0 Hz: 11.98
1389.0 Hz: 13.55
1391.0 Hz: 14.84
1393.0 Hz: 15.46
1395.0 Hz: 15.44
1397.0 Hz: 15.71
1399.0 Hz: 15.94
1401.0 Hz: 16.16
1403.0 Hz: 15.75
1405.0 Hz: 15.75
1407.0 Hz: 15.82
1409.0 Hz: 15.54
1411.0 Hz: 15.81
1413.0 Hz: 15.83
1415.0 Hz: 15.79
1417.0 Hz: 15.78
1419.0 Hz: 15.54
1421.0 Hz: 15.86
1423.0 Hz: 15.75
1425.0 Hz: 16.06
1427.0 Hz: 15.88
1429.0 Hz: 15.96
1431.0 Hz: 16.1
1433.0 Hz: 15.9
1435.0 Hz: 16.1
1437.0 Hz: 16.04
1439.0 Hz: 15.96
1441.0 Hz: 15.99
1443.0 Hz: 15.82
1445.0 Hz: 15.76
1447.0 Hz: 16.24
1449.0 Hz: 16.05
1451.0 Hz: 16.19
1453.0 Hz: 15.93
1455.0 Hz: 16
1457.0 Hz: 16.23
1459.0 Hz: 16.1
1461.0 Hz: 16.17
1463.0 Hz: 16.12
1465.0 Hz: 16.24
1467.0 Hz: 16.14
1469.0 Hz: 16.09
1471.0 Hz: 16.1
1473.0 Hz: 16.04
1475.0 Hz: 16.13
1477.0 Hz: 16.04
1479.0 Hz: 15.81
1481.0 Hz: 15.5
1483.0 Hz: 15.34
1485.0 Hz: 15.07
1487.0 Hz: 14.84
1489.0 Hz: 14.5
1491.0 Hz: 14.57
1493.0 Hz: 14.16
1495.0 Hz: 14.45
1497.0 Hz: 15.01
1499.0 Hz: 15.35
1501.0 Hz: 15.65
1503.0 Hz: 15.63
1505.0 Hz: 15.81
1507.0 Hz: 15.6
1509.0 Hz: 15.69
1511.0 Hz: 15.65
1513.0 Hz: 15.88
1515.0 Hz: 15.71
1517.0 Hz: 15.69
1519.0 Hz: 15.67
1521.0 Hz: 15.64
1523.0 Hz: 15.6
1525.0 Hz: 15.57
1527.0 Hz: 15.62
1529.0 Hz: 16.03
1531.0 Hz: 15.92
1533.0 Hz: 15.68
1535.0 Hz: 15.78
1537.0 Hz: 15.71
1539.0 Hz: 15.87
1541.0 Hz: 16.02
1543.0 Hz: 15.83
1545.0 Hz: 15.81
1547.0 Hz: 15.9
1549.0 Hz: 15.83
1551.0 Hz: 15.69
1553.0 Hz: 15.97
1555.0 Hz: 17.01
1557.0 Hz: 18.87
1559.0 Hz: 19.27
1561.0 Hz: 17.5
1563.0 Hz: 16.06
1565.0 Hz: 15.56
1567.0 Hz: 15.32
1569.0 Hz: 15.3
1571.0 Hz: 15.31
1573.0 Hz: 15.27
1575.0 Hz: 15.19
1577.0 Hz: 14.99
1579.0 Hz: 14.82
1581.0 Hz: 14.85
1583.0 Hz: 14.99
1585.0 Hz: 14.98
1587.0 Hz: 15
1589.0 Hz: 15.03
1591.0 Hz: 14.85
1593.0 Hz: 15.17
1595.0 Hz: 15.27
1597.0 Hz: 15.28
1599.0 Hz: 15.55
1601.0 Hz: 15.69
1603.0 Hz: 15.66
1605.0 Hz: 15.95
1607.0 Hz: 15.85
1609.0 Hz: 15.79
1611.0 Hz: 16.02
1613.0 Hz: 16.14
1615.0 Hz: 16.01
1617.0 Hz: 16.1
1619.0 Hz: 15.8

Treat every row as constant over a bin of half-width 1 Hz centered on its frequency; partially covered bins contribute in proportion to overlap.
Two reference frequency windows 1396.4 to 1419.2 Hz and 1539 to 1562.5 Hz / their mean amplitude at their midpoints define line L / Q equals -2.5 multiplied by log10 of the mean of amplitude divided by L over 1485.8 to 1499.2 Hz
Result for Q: 0.12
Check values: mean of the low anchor 15.8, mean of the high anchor 16.7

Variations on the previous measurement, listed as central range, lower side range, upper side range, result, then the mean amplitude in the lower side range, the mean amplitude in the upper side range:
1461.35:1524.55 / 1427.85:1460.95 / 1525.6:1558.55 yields 0.037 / 16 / 16.1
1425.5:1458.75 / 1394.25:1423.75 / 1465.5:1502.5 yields -0.028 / 15.8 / 15.4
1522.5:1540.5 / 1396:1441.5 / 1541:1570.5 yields 0.036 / 15.9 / 16.4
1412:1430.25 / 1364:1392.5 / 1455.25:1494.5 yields -0.129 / 12.8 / 15.6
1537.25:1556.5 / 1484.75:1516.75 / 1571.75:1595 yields -0.065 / 15.2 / 15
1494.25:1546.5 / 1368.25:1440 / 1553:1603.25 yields -0.021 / 14.6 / 15.7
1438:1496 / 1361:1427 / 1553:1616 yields -0.051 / 14.5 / 15.8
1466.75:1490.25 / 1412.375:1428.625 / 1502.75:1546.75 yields 0.012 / 15.8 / 15.8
